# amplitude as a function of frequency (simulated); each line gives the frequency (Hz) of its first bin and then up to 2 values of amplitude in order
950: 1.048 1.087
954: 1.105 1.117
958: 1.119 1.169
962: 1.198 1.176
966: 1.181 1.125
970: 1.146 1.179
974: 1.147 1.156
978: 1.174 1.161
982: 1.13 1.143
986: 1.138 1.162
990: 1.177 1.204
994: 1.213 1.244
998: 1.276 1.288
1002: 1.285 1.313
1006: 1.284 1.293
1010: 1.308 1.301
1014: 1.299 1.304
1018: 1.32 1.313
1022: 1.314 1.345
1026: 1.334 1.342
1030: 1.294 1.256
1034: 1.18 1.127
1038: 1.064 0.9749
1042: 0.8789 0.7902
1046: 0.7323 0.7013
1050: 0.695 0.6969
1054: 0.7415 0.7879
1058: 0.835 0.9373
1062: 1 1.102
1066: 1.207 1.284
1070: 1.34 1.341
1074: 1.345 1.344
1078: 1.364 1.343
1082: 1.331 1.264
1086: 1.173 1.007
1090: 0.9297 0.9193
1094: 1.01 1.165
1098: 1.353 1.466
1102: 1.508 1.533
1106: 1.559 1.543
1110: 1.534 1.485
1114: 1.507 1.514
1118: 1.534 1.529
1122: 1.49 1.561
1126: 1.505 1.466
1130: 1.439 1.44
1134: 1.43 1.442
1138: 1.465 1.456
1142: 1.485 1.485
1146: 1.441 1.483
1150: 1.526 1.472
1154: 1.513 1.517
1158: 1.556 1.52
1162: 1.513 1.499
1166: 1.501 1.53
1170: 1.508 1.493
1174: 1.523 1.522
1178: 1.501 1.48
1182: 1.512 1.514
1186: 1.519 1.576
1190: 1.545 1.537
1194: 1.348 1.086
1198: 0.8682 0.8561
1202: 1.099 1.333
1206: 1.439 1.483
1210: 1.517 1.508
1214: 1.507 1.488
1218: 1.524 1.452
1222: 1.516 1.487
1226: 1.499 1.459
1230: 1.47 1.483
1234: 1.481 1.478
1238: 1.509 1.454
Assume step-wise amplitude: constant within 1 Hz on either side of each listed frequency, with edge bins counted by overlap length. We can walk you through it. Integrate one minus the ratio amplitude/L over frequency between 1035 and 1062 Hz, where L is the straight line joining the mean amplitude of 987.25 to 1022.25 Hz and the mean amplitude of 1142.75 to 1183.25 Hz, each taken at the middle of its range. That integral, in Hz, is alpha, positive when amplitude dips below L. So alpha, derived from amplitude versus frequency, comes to 9.8 Hz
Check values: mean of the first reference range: 1.27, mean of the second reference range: 1.5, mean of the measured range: 0.849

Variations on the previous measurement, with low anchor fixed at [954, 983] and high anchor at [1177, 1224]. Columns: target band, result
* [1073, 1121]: -1.92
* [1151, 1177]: -2.86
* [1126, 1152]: -2.50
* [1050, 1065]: 4.68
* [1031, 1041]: 0.86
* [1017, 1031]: -1.27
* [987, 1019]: -2.04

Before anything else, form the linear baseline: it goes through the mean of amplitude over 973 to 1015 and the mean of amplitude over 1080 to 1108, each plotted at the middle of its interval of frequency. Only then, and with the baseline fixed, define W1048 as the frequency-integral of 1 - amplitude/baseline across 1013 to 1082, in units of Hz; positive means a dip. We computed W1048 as 6.9 Hz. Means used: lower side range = 1.22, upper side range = 1.26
